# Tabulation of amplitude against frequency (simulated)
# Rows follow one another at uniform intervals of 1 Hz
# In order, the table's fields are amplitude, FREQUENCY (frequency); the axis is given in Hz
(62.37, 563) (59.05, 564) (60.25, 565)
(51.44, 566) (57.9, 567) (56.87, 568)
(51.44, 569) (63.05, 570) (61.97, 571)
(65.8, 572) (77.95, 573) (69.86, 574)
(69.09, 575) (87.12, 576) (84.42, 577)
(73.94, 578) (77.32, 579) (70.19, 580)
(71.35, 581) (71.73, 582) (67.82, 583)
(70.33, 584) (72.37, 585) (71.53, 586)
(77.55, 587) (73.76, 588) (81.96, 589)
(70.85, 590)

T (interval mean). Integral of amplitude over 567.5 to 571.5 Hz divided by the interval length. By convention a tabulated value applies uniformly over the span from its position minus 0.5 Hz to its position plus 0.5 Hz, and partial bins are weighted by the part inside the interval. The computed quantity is 58.3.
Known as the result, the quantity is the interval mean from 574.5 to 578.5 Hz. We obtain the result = 78.6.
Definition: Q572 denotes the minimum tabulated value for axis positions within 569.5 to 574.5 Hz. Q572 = 61.97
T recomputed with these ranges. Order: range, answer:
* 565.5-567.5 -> 54.7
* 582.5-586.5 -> 70.5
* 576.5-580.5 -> 76.5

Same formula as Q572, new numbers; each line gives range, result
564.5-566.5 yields 51.44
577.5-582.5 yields 70.19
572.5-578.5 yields 69.09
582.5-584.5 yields 67.82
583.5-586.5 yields 70.33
